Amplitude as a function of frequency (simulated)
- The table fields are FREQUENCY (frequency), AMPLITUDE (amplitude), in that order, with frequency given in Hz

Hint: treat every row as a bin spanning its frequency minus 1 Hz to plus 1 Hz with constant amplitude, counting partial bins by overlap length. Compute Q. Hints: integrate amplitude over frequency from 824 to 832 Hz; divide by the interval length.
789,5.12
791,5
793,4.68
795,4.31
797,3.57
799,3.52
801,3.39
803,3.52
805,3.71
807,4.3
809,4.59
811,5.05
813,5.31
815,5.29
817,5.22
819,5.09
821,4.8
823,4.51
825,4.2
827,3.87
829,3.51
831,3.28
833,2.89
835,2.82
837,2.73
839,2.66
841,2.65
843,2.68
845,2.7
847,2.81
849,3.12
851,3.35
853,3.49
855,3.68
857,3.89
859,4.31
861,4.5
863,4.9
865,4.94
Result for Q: 3.71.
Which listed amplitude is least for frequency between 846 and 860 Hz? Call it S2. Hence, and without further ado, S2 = 2.81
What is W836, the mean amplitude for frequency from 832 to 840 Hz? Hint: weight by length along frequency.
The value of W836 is 2.78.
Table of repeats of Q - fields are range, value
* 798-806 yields 3.54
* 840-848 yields 2.71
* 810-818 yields 5.22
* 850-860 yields 3.74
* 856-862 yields 4.23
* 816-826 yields 4.76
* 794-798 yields 3.94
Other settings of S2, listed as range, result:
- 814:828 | 3.87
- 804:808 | 3.71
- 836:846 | 2.65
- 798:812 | 3.39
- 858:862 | 4.31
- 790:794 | 4.68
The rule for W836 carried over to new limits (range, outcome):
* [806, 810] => 4.45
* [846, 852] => 3.09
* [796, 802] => 3.49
